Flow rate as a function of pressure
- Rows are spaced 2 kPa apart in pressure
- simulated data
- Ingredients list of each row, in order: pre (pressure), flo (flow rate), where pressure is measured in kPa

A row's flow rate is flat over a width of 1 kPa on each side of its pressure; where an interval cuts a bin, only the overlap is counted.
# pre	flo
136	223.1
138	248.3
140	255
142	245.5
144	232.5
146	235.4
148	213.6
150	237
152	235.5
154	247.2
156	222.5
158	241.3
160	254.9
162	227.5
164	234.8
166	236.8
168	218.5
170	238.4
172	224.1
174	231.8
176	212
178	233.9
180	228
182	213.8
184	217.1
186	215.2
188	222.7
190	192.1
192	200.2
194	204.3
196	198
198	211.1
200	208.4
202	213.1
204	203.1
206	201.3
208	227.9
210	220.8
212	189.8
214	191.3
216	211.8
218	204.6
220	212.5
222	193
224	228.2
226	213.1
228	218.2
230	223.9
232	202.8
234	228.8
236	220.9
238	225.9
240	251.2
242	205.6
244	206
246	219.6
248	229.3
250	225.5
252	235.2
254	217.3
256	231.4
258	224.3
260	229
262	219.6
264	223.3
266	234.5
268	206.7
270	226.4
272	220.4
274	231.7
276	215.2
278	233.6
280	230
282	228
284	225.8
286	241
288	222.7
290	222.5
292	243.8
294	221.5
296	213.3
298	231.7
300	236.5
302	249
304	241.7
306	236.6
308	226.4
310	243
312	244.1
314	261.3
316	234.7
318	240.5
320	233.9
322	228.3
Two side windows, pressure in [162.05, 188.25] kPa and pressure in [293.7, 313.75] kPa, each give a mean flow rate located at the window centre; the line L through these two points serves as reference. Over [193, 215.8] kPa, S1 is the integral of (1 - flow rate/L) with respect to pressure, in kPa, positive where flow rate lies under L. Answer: 2.1 kPa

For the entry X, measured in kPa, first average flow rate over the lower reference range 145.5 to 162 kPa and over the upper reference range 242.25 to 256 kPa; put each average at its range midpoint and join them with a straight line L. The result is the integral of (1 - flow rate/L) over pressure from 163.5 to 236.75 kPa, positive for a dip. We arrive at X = 4.6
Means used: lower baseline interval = 235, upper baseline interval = 222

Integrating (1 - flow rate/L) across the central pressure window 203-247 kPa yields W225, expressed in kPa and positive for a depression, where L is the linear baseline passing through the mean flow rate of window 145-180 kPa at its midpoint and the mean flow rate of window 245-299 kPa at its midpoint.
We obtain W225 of 2.9 kPa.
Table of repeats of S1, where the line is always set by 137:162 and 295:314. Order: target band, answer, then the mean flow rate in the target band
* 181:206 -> 3.2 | 208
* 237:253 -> 0.9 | 225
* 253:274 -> 1.2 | 224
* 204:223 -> 2.6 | 206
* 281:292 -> 0.4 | 229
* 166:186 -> 1.2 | 224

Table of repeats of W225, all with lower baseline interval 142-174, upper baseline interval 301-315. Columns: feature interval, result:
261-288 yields 1.7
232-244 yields 0.8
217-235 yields 1.8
